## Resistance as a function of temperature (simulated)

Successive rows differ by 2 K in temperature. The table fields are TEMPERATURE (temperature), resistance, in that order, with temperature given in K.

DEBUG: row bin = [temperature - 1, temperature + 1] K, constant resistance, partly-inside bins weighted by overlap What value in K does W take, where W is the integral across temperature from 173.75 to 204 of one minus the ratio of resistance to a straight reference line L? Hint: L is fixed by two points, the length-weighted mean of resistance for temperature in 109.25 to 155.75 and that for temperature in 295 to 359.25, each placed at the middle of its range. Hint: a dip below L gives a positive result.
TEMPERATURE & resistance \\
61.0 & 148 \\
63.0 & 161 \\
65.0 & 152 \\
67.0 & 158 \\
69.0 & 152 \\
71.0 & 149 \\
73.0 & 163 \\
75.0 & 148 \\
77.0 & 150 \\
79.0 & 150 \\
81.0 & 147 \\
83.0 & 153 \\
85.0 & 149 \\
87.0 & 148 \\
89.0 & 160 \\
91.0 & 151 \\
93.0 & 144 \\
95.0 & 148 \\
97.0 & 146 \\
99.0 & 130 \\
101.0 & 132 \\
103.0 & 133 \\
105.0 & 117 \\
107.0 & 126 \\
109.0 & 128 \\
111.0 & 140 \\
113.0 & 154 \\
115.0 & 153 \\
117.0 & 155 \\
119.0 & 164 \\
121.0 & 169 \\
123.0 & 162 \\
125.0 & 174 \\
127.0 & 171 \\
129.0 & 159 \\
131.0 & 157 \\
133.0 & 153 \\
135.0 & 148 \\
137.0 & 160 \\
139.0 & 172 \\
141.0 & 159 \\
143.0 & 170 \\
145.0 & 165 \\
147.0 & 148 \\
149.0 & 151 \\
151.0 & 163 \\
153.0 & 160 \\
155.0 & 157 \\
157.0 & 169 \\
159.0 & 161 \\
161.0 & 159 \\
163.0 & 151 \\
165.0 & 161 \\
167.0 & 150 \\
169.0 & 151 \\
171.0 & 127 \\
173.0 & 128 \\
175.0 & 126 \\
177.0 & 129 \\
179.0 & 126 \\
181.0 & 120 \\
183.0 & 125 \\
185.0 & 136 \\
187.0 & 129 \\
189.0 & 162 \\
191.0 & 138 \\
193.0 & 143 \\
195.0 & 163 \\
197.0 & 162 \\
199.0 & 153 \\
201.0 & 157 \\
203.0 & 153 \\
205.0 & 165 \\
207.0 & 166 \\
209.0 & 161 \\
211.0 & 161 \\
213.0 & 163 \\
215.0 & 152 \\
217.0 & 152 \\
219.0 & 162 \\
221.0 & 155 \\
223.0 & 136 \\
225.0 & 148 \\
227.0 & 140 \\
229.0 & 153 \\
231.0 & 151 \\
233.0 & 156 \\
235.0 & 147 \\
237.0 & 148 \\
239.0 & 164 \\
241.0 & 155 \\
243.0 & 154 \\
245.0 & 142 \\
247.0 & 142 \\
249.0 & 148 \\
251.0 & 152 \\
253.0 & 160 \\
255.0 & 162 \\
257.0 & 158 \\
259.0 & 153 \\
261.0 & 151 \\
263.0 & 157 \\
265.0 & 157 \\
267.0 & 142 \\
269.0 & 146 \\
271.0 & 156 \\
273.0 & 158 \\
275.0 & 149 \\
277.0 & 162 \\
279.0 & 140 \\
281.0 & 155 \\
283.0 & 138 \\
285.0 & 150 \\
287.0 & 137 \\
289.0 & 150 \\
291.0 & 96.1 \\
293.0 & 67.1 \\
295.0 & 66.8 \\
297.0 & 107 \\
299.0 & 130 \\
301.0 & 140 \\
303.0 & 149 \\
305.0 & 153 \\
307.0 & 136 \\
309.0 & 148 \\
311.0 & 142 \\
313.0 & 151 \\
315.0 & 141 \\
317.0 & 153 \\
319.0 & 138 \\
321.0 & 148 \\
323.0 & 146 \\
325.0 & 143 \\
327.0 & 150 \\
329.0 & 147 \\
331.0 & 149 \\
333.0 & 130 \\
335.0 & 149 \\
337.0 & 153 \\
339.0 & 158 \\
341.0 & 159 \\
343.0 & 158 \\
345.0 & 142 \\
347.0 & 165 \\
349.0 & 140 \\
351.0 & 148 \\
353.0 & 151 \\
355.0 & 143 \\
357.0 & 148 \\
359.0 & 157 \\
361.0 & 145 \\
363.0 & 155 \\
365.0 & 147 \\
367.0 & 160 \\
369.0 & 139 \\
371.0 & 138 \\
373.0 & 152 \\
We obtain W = 2.60 K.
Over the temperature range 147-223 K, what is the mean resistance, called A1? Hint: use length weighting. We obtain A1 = 150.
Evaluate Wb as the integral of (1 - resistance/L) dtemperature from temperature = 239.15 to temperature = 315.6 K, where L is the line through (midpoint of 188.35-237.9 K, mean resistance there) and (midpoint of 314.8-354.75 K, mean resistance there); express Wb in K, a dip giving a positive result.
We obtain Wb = 4.38 K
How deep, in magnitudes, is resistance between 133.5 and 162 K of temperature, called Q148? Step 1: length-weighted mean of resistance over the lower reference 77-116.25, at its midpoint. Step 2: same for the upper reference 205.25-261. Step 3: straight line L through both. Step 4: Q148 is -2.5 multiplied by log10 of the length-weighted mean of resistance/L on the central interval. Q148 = -0.09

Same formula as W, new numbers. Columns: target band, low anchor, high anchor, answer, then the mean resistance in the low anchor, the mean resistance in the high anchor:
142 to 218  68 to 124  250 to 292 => -1.2 K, 147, 149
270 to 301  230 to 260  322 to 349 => 4.2 K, 153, 150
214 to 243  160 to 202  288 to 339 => -2.3 K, 143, 136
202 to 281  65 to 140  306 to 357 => -2.4 K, 151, 148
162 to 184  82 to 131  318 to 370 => 1.9 K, 149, 149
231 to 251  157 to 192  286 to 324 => -2.2 K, 141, 132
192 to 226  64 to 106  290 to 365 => -2.9 K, 147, 141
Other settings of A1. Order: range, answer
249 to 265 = 156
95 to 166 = 154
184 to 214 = 154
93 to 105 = 137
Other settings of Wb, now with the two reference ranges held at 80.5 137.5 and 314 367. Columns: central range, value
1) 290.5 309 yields 3.79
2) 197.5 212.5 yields -1.06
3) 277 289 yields 0.23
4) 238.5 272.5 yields -0.87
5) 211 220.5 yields -0.54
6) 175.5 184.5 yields 1.42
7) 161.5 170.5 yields -0.18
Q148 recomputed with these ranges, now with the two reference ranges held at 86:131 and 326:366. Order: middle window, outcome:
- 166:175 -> 0.09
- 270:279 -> -0.04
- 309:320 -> 0.03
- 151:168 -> -0.07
